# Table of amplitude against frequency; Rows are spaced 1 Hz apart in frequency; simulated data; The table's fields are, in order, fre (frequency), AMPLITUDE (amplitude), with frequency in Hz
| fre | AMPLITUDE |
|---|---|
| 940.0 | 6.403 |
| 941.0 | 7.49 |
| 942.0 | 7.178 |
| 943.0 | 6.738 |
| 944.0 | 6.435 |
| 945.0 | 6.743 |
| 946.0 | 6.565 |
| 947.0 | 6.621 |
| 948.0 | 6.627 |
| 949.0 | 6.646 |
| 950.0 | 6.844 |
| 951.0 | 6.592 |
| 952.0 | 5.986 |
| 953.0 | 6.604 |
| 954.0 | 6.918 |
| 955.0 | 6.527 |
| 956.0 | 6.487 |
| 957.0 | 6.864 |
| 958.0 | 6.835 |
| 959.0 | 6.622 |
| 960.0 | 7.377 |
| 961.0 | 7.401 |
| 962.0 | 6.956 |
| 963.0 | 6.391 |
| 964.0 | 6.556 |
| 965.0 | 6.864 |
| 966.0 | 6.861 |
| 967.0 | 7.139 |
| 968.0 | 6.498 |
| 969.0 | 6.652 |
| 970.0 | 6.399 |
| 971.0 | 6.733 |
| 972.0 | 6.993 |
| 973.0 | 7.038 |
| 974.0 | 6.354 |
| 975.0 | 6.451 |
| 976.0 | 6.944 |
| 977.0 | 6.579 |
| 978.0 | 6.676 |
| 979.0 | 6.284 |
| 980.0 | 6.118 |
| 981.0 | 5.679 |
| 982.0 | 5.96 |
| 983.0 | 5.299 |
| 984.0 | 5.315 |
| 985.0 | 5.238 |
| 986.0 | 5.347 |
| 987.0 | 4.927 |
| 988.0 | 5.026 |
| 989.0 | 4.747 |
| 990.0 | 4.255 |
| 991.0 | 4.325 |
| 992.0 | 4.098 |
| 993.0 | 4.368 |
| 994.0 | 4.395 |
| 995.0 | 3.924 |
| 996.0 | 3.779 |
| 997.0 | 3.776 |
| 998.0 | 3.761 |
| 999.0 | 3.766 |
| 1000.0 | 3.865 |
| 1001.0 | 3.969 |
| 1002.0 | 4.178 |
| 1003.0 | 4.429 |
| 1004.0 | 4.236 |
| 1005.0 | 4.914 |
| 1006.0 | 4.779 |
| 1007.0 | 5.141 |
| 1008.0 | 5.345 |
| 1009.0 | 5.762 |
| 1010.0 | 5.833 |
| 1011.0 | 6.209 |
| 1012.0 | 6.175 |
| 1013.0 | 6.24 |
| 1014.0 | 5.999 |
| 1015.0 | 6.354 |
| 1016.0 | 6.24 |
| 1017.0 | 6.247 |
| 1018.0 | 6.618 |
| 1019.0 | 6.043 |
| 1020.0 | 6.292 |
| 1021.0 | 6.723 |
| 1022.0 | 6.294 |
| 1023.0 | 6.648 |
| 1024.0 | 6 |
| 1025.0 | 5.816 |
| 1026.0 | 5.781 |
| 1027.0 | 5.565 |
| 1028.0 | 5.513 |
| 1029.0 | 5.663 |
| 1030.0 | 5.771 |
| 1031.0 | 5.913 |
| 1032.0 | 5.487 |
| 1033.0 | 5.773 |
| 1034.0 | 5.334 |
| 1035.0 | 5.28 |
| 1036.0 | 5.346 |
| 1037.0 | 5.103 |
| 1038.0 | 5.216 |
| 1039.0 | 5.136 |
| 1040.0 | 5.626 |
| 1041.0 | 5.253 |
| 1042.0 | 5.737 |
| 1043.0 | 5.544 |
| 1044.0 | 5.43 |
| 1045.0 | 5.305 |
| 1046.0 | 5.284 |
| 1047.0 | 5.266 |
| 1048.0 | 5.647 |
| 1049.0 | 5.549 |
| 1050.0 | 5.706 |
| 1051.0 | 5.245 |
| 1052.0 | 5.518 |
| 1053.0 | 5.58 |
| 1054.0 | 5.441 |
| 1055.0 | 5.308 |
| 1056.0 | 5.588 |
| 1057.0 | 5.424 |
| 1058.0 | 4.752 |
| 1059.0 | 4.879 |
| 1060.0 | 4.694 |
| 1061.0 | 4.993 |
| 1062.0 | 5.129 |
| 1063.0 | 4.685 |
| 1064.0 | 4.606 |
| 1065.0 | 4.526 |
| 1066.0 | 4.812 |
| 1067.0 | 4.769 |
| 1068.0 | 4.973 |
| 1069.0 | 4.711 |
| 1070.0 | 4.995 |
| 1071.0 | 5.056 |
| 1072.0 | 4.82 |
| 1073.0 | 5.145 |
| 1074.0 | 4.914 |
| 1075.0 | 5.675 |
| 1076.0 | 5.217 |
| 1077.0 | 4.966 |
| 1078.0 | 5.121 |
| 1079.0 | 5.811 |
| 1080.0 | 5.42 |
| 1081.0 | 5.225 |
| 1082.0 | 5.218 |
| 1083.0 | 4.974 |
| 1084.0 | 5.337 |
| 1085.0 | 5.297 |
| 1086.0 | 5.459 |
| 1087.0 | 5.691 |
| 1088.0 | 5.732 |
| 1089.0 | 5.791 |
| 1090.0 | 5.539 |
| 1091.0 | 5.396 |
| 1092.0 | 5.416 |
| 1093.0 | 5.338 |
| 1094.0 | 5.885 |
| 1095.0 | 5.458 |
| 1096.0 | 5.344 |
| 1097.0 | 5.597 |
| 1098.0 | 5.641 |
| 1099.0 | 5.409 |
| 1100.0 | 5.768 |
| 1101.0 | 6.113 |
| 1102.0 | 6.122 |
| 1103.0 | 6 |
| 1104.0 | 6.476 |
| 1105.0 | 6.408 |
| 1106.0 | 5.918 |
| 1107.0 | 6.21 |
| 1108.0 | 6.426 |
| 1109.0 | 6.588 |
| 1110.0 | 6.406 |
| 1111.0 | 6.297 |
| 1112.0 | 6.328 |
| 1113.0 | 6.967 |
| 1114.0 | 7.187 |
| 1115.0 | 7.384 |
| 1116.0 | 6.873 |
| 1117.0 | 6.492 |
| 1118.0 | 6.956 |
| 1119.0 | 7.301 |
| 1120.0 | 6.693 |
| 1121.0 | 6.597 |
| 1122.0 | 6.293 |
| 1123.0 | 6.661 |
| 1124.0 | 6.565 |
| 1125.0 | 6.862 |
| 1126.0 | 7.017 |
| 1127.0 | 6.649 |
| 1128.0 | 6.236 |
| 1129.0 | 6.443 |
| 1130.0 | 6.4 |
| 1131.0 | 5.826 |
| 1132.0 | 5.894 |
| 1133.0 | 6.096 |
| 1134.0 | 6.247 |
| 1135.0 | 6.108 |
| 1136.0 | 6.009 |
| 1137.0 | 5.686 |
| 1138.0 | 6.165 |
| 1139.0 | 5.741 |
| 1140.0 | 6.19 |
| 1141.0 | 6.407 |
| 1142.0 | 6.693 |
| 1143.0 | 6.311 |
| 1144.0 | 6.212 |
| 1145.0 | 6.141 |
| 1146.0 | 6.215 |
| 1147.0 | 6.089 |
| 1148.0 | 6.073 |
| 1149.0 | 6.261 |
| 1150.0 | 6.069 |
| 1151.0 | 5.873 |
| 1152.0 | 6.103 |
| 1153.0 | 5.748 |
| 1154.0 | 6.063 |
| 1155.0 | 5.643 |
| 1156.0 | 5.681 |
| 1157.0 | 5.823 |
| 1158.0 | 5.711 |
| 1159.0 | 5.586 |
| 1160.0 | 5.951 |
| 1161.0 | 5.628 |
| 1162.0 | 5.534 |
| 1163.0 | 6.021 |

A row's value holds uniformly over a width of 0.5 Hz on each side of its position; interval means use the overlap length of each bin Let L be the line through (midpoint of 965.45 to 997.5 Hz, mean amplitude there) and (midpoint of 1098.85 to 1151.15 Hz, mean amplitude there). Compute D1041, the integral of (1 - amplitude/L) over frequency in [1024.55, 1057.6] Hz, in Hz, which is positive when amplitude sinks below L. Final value 2.48 Hz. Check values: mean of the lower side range 5.63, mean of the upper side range 6.36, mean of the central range 5.49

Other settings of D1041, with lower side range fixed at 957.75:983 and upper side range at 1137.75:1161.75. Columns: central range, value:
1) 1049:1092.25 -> 7.43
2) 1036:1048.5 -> 1.96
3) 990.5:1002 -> 4.45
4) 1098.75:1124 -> -1.43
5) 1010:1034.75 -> 1.65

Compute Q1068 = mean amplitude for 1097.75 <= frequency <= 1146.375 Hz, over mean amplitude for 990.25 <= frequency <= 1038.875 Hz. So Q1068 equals 1.20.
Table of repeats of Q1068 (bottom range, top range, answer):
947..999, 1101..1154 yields 1.07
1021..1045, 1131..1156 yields 1.08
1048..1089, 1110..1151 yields 1.24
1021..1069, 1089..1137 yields 1.16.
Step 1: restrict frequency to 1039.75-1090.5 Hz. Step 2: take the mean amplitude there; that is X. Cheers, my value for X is 5.24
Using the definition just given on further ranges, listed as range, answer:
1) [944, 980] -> 6.69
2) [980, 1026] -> 5.22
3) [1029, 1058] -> 5.45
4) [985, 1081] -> 5.23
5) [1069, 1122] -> 5.85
